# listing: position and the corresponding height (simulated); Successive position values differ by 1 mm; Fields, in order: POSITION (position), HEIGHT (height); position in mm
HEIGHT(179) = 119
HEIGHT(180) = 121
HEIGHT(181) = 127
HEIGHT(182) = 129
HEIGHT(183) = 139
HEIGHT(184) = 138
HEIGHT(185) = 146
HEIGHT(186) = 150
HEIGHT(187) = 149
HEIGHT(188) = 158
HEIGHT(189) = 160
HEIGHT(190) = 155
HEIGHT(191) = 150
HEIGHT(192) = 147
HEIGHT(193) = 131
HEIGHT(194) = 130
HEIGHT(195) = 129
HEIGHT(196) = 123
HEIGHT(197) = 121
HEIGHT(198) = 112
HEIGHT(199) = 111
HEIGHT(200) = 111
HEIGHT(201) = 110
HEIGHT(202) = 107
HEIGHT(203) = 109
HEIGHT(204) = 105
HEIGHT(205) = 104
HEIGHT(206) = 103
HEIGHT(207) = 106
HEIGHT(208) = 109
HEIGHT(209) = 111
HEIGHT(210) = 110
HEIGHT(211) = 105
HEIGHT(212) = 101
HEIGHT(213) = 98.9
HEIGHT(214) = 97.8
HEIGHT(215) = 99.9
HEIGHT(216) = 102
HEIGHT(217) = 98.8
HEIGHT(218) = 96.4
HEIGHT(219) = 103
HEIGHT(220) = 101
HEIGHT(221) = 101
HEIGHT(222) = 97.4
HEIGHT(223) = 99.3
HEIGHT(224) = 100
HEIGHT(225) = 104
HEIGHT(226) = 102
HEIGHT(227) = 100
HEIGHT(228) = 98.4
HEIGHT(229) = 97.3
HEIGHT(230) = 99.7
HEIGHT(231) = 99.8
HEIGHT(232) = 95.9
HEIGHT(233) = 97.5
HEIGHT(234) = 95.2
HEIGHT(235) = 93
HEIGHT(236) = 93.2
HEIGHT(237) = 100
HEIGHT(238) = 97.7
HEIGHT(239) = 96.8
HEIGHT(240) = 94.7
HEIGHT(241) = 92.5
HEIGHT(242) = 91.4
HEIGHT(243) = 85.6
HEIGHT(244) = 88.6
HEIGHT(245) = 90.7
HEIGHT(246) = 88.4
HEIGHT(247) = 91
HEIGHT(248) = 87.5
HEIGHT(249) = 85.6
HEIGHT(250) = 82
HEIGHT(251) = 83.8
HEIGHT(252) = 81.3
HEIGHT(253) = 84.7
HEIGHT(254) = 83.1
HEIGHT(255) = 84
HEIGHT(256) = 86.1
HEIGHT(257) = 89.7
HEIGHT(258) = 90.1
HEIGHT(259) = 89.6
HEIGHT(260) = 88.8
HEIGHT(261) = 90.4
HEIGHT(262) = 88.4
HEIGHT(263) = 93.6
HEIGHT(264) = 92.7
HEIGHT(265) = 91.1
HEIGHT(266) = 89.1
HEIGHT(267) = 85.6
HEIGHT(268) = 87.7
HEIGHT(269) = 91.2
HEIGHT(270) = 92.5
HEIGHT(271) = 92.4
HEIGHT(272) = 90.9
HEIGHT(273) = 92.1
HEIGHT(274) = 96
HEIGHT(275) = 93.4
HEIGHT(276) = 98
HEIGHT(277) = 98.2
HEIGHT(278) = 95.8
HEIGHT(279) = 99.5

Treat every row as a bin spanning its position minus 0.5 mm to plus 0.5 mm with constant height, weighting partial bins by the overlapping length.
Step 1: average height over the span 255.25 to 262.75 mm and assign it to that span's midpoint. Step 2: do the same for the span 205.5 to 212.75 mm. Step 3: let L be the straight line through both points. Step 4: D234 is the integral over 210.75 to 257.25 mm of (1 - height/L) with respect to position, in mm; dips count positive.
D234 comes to 1.5 mm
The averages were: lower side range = 106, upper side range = 89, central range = 94.5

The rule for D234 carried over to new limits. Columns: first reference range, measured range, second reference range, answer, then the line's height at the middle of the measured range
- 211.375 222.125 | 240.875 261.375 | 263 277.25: 1.6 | 94.9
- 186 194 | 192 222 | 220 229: 3.8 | 125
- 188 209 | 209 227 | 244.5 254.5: 1.2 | 108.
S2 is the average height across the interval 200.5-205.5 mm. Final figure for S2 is 107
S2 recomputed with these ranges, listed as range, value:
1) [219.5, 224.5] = 99.7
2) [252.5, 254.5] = 83.9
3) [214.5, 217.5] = 100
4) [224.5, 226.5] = 103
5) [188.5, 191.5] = 155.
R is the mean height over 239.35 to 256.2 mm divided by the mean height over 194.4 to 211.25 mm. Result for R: 0.78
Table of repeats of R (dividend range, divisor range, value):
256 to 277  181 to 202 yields 0.68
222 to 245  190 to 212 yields 0.82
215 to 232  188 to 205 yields 0.79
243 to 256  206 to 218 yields 0.83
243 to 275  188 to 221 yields 0.77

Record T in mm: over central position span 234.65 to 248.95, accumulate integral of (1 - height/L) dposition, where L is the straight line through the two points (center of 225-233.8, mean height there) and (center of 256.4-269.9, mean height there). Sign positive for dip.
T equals 0.55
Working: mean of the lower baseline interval 99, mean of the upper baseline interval 89.9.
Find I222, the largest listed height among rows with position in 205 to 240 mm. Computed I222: 111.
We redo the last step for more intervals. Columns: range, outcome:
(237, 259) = 100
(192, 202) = 147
